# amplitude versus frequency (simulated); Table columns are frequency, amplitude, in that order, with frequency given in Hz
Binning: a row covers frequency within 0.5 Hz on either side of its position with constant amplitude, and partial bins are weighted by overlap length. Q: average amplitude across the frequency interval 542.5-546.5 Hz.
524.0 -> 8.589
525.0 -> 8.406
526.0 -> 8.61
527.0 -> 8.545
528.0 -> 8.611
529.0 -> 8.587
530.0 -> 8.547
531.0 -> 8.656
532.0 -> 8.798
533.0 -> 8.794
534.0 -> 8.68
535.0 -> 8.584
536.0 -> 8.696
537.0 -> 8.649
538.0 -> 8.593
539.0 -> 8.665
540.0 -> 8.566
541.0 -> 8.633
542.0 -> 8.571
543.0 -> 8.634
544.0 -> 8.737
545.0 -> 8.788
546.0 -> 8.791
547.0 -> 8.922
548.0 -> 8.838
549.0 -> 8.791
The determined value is 8.74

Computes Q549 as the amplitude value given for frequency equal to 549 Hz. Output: 8.791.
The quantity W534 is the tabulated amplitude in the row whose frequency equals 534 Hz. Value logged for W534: 8.68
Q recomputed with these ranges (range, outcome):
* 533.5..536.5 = 8.65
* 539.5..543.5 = 8.6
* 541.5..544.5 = 8.65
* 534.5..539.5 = 8.64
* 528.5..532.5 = 8.65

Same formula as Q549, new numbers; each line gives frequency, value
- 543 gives 8.634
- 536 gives 8.696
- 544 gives 8.737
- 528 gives 8.611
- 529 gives 8.587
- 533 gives 8.794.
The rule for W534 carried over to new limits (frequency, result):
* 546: 8.791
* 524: 8.589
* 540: 8.566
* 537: 8.649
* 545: 8.788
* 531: 8.656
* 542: 8.571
